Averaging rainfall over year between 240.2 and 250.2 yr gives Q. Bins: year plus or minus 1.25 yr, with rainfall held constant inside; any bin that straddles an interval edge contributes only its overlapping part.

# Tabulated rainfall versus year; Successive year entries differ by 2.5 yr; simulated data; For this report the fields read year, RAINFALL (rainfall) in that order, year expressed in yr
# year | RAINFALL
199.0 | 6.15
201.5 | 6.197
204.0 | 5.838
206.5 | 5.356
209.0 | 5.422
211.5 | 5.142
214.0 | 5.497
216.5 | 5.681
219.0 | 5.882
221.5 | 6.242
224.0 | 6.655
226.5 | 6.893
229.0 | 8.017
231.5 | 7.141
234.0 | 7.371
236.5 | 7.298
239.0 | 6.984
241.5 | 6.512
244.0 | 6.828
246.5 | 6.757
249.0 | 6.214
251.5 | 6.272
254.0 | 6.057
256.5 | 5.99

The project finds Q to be 6.58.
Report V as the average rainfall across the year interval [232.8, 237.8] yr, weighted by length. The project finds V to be 7.33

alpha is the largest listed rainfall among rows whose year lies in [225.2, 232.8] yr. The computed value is 8.017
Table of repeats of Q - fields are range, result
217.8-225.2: 6.26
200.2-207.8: 5.8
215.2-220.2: 5.78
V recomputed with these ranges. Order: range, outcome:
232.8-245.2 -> 7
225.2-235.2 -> 7.35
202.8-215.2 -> 5.45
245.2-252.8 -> 6.41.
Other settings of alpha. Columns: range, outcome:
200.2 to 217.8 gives 6.197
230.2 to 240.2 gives 7.371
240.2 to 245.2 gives 6.828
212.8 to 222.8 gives 6.242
